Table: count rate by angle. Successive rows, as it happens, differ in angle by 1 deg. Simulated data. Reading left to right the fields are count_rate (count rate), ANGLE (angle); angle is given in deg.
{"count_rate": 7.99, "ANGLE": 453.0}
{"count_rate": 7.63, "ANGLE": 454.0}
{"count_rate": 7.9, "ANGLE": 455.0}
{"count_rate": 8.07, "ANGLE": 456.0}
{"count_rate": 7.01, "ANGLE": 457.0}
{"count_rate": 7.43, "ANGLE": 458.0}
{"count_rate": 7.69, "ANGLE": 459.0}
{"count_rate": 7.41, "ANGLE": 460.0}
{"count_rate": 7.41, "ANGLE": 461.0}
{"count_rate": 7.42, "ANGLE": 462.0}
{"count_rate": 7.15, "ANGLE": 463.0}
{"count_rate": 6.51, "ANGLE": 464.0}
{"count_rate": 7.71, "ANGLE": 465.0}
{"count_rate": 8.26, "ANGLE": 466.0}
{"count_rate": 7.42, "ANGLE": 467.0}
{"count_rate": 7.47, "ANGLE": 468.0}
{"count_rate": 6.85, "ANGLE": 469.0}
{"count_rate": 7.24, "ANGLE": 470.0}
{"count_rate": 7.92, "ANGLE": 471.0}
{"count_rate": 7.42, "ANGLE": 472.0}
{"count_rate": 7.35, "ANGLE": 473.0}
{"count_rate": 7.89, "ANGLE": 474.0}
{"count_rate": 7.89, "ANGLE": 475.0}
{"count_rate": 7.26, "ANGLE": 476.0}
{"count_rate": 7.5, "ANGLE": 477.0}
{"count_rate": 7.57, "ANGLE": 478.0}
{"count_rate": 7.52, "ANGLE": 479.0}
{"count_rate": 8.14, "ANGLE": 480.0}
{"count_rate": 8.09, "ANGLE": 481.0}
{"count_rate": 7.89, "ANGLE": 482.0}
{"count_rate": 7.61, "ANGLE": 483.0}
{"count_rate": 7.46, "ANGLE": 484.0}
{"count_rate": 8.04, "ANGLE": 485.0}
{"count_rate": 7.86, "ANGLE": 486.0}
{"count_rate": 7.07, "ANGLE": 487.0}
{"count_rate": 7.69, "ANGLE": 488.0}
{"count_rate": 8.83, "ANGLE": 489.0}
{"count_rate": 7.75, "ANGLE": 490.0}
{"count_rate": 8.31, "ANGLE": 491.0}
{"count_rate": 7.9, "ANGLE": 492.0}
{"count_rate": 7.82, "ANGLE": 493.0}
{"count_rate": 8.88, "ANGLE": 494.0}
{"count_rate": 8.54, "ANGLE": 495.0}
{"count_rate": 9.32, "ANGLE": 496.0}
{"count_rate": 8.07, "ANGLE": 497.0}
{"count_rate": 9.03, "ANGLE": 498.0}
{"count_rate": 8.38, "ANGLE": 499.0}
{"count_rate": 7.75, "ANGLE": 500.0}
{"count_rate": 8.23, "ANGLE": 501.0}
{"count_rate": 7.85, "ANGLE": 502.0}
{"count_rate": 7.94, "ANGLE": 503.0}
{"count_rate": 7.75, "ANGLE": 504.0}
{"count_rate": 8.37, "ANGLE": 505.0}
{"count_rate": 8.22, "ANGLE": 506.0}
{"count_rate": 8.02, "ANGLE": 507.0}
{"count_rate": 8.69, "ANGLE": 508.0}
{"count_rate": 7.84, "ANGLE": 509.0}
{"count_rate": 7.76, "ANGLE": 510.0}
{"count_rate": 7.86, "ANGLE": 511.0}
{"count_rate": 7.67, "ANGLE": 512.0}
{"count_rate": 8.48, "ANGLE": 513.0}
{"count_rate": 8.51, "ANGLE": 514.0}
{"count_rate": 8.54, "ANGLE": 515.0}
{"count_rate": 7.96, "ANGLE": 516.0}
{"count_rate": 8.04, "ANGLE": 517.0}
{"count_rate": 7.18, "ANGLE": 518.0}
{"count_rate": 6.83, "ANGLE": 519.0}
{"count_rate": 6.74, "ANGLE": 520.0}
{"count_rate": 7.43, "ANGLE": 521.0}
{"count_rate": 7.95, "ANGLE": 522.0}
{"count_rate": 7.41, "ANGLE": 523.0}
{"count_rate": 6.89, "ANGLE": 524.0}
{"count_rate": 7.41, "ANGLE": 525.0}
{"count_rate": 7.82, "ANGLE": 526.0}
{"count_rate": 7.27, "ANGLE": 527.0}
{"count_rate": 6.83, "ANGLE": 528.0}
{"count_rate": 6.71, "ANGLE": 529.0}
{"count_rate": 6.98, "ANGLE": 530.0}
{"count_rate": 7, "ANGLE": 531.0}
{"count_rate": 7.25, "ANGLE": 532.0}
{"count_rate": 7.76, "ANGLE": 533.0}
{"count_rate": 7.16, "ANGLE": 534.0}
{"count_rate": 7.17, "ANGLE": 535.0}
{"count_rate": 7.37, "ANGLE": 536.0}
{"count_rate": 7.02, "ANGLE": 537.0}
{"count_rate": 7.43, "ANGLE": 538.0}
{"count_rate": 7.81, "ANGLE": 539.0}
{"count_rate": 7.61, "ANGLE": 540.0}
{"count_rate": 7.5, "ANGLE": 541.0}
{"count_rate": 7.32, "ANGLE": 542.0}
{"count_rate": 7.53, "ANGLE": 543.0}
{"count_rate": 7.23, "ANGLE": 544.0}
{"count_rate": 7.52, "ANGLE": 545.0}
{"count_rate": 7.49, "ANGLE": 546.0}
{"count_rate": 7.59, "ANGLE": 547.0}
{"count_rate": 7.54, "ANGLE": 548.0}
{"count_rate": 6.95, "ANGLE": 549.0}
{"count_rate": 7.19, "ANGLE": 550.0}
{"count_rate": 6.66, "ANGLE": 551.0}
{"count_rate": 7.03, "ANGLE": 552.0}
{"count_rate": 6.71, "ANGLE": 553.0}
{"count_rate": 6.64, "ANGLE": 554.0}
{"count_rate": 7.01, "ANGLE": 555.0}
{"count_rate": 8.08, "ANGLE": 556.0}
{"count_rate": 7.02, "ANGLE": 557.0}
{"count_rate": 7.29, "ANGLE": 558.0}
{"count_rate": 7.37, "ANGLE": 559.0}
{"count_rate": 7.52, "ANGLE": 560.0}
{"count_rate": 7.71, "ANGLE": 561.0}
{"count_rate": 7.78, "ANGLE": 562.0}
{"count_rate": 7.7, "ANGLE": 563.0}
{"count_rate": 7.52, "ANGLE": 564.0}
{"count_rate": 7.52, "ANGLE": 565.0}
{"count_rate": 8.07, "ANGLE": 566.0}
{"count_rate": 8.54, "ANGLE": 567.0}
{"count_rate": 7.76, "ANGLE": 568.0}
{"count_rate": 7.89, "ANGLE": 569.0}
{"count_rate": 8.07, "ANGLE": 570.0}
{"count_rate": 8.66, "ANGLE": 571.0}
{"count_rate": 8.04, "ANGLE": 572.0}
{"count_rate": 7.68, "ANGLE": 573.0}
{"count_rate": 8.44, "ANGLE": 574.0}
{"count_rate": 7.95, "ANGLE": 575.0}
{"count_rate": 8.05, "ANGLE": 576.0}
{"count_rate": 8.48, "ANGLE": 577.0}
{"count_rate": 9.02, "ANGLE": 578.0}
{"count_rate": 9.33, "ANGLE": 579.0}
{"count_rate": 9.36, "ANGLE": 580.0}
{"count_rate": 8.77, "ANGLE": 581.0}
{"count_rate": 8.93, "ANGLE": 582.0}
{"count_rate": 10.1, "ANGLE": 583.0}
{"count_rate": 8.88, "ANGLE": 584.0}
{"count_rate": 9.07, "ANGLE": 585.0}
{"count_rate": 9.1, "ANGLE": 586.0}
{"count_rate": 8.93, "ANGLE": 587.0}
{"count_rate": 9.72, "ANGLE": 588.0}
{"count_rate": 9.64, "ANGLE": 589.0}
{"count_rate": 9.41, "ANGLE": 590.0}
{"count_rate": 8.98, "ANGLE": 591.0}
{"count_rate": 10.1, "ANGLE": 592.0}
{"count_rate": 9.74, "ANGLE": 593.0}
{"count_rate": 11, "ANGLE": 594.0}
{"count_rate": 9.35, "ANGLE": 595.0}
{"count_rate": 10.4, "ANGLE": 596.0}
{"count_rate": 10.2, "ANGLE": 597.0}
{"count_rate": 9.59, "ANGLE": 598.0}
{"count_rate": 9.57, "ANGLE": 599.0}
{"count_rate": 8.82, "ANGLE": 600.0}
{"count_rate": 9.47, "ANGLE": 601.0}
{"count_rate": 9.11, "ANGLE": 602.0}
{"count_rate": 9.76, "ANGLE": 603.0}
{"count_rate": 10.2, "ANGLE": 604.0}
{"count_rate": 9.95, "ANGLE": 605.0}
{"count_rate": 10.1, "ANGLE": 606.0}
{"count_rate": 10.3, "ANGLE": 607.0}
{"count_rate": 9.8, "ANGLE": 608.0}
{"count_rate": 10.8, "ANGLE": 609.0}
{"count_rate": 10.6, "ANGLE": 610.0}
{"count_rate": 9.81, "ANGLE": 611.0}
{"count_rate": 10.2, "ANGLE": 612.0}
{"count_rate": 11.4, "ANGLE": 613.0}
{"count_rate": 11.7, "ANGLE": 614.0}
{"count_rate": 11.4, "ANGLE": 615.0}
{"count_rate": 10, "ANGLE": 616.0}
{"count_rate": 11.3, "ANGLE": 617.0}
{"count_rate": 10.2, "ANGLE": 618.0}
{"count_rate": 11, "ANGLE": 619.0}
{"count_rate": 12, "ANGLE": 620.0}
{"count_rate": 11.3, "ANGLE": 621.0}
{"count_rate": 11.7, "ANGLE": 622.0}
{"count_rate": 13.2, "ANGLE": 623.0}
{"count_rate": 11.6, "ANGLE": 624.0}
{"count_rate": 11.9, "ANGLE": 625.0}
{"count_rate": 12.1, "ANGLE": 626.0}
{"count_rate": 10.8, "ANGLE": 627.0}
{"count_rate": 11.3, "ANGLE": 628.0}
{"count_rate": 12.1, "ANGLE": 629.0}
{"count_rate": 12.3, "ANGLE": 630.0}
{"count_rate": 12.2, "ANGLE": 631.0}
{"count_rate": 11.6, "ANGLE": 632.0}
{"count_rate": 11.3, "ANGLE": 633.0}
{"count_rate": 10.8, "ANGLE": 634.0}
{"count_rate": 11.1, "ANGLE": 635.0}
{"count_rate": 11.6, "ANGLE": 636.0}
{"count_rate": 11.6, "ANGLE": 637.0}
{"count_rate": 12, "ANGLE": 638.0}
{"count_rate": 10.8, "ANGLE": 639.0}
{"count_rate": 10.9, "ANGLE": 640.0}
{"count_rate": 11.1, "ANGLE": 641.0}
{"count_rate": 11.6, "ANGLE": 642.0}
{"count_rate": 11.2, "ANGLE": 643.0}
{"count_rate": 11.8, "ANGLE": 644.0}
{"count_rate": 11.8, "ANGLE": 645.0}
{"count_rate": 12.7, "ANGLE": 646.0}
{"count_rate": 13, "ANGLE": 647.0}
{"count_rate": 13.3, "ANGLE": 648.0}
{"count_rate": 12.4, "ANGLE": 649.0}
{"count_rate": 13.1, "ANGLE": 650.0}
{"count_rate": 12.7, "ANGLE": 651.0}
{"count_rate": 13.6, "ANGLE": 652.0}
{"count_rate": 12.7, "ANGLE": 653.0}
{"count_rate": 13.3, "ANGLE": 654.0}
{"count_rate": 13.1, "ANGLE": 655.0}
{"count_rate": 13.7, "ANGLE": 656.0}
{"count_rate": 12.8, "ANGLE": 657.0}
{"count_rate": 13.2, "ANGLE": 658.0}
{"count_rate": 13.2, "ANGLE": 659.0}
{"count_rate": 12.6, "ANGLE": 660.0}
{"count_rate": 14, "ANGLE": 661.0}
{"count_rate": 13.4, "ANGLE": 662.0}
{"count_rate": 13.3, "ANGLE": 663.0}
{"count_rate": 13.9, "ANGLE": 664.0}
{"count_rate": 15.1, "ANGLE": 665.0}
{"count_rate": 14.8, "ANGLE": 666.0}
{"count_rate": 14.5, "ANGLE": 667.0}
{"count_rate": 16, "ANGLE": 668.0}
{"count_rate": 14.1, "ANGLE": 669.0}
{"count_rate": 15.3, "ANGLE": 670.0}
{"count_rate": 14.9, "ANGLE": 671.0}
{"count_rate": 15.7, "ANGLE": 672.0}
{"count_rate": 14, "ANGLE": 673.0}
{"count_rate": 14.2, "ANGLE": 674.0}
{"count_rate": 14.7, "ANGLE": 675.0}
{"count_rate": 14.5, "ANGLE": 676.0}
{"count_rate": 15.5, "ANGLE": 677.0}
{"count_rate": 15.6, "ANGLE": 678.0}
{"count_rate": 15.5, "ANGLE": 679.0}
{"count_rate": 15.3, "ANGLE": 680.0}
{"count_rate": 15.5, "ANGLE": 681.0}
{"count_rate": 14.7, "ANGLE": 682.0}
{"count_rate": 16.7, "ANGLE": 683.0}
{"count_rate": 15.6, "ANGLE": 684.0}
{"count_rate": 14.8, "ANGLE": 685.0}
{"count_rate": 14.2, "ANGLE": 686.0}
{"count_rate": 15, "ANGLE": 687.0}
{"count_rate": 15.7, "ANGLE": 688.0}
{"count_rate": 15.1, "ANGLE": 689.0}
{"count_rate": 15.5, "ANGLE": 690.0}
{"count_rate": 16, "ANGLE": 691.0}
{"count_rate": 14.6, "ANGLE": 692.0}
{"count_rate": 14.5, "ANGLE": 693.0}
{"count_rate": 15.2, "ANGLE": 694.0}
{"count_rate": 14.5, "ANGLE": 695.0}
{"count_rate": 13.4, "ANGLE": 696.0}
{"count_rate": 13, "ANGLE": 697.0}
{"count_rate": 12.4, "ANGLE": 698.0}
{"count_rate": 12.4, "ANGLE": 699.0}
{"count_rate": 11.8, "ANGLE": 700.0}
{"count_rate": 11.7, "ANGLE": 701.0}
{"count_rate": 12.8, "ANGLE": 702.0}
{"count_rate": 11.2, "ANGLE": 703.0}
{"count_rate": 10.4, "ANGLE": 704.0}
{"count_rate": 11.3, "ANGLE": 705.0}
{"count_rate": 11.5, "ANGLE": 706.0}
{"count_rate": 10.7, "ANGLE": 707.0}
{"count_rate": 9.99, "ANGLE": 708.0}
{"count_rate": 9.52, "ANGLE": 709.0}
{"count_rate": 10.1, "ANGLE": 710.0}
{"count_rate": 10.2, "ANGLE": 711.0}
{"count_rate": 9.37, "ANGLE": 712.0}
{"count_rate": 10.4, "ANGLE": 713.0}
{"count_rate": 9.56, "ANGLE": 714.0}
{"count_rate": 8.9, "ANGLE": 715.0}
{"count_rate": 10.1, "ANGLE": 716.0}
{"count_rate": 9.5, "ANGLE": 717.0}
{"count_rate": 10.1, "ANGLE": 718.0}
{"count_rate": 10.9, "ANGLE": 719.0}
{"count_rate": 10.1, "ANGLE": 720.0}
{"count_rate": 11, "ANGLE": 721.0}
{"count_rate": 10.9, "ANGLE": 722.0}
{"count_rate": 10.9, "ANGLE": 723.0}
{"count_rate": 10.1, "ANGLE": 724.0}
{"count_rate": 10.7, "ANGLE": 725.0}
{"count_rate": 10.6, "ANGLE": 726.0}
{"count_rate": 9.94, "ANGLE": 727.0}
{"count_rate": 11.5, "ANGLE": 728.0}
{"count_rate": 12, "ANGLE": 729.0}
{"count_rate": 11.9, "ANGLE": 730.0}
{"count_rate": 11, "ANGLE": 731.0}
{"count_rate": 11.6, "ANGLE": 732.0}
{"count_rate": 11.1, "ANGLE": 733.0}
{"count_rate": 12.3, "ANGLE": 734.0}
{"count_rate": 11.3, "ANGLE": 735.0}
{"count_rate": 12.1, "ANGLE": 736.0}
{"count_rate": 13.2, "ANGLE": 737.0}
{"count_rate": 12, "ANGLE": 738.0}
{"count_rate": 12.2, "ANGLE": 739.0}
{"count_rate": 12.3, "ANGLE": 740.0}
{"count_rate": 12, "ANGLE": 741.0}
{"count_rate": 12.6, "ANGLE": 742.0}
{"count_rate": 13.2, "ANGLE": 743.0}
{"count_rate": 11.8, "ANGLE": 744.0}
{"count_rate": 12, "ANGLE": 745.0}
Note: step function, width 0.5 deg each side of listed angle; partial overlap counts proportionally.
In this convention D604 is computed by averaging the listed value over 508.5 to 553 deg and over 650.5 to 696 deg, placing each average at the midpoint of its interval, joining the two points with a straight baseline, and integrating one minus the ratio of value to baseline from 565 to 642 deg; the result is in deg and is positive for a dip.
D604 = 6.7 deg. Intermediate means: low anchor 7.43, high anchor 14.5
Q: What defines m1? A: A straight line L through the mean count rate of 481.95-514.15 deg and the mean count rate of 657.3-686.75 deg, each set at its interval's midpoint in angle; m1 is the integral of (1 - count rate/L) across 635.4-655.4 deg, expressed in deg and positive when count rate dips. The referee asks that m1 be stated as 2.1 deg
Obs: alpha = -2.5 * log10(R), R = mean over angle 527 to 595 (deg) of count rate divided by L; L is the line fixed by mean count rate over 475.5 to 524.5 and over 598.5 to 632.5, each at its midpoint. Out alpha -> 0.188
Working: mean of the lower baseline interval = 7.93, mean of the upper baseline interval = 10.9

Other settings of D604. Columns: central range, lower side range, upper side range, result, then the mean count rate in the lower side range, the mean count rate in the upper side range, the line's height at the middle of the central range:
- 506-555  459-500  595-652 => 8.3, 7.79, 11.2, 8.99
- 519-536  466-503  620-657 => 3.4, 7.89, 12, 9.05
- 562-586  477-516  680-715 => 3.7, 8.08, 12.9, 9.94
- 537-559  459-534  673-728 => 4.1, 7.74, 12.6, 8.96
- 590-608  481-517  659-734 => 1.2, 8.11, 12.8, 10.5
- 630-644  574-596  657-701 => 0.8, 9.24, 14.5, 12.1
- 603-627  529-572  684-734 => -4.4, 7.45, 11.9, 9.25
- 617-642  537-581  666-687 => 1.2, 7.72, 15.1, 12.1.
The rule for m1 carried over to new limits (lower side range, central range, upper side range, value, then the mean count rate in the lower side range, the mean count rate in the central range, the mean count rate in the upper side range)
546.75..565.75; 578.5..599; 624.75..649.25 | -1.0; 7.31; 9.53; 11.7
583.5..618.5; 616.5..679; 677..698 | -0.6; 9.96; 12.8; 15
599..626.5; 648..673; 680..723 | -4.7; 10.7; 13.8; 12.4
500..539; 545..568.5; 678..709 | 3.9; 7.62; 7.42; 13.7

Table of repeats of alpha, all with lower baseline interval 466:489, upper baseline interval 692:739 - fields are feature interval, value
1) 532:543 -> 0.16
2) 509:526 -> 0.08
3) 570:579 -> 0.10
